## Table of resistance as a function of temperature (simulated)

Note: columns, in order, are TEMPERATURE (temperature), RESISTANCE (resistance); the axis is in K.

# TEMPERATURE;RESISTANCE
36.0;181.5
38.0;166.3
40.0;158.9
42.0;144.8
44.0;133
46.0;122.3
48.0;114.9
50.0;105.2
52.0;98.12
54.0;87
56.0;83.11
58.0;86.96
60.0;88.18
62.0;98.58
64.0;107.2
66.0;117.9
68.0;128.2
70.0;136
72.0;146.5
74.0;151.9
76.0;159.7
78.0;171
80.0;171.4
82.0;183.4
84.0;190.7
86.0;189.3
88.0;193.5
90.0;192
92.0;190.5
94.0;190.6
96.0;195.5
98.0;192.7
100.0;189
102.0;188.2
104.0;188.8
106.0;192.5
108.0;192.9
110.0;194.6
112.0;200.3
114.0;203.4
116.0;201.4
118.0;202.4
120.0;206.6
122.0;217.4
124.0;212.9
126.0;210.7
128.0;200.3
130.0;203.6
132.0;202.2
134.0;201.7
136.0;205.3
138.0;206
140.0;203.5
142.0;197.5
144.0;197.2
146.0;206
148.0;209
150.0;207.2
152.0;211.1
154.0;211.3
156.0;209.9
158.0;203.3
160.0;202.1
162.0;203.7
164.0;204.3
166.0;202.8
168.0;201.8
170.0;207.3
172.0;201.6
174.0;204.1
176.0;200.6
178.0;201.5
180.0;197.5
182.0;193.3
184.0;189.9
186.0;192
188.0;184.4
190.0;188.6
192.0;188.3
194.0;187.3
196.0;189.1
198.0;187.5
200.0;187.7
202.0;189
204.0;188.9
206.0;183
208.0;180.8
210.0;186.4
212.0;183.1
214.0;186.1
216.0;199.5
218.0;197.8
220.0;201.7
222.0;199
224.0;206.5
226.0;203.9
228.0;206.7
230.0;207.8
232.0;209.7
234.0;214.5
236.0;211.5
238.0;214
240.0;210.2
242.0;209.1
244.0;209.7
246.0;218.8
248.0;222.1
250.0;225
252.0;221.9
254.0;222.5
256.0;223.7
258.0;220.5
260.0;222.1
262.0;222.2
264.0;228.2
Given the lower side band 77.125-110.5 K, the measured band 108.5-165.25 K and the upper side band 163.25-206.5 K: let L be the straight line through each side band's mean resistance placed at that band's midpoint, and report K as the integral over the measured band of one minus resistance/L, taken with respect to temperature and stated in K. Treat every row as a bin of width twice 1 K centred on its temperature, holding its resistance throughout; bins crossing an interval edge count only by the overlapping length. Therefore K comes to -4.0 K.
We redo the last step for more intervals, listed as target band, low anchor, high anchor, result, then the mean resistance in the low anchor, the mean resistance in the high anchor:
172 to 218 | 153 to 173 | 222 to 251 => 3.8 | 205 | 212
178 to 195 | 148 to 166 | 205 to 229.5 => 0.8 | 207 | 195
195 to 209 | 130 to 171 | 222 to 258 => 1.6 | 205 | 214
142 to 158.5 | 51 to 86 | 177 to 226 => -3.7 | 131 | 191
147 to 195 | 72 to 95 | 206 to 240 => -2.0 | 179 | 200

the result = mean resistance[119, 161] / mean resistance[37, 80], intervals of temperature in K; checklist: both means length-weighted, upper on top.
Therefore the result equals 1.65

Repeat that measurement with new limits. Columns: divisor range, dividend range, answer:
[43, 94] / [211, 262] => 1.51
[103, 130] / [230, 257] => 1.07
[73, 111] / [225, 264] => 1.17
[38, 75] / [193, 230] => 1.63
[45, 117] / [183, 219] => 1.20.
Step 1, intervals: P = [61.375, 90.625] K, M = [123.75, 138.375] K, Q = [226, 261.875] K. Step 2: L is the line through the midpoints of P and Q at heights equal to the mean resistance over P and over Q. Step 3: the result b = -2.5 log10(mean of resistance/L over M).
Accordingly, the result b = -0.17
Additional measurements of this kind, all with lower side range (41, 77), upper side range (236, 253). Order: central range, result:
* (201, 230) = 0.036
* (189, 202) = 0.010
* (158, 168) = -0.177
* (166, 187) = -0.112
